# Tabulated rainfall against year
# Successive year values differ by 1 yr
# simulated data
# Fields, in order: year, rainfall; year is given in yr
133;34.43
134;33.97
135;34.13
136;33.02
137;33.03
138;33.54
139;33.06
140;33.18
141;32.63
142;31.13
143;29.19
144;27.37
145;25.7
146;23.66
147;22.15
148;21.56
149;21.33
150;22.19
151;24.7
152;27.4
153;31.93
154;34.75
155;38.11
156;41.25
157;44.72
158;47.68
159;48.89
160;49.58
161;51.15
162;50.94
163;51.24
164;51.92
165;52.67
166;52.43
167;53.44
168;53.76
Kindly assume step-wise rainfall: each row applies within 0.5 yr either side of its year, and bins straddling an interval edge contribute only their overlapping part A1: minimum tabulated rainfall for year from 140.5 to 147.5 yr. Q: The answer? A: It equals 22.15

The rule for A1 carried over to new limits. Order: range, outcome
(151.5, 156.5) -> 27.4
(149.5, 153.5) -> 22.19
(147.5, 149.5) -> 21.33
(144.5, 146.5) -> 23.66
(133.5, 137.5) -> 33.02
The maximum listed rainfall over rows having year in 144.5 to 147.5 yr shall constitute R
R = 25.7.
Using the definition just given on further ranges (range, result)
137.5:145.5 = 33.54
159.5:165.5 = 52.67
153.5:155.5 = 38.11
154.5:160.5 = 49.58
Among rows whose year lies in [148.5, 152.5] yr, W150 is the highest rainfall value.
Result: 27.4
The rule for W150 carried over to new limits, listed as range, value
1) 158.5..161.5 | 51.15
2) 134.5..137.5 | 34.13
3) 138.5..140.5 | 33.18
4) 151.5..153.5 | 31.93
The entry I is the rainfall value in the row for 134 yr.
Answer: 33.97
